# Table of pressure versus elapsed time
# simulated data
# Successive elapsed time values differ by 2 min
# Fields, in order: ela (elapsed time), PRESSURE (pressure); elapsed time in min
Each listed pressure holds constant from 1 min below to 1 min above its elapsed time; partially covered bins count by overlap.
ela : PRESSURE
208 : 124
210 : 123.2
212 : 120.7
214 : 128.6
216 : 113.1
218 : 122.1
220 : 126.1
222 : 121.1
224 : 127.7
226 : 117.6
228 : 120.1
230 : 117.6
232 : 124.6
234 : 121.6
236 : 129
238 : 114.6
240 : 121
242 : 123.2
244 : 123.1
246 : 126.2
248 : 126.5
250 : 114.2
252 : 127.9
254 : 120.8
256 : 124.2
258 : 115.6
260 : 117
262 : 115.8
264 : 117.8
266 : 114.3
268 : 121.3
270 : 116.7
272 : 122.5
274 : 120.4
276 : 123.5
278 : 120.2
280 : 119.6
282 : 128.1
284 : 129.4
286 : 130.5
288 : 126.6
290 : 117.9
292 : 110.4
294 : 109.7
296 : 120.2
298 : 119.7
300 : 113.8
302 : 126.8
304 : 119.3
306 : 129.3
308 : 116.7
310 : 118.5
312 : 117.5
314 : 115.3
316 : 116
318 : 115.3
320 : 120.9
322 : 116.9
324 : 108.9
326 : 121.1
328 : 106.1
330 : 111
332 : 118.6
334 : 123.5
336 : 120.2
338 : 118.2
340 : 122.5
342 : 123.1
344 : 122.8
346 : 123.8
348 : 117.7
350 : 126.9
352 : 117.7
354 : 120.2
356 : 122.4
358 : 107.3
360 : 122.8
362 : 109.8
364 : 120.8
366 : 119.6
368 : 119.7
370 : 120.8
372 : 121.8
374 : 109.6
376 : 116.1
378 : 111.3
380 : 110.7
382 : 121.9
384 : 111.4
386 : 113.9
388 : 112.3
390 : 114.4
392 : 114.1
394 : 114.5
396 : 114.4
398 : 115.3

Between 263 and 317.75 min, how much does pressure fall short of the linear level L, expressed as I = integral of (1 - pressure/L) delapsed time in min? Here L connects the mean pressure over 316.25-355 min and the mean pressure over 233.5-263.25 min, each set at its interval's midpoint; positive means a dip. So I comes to 0.0 min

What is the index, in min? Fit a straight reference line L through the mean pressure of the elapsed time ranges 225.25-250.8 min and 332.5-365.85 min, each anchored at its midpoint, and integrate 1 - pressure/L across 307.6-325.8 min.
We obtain 0.61 min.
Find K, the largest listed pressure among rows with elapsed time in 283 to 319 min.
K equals 130.5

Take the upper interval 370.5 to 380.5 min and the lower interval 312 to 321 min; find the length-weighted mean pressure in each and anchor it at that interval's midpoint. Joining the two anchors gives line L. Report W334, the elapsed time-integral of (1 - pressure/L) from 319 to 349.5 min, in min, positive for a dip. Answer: -0.61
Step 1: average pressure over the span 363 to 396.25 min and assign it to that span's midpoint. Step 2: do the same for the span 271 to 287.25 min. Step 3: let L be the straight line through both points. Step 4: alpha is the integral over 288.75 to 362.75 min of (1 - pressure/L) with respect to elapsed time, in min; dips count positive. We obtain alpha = 1.3 min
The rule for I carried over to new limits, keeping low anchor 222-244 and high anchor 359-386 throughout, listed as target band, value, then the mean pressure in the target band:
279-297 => -0.25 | 121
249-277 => 0.28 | 119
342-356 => -0.51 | 122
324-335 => 0.25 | 115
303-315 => -0.05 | 119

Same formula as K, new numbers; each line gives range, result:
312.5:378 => 126.9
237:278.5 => 127.9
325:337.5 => 123.5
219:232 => 127.7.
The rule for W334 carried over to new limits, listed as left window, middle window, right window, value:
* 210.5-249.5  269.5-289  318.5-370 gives -0.53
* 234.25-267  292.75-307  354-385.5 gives -0.08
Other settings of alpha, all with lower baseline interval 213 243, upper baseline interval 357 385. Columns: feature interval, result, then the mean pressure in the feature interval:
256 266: 0.3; 117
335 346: -0.4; 122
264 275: 0.1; 119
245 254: -0.2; 123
